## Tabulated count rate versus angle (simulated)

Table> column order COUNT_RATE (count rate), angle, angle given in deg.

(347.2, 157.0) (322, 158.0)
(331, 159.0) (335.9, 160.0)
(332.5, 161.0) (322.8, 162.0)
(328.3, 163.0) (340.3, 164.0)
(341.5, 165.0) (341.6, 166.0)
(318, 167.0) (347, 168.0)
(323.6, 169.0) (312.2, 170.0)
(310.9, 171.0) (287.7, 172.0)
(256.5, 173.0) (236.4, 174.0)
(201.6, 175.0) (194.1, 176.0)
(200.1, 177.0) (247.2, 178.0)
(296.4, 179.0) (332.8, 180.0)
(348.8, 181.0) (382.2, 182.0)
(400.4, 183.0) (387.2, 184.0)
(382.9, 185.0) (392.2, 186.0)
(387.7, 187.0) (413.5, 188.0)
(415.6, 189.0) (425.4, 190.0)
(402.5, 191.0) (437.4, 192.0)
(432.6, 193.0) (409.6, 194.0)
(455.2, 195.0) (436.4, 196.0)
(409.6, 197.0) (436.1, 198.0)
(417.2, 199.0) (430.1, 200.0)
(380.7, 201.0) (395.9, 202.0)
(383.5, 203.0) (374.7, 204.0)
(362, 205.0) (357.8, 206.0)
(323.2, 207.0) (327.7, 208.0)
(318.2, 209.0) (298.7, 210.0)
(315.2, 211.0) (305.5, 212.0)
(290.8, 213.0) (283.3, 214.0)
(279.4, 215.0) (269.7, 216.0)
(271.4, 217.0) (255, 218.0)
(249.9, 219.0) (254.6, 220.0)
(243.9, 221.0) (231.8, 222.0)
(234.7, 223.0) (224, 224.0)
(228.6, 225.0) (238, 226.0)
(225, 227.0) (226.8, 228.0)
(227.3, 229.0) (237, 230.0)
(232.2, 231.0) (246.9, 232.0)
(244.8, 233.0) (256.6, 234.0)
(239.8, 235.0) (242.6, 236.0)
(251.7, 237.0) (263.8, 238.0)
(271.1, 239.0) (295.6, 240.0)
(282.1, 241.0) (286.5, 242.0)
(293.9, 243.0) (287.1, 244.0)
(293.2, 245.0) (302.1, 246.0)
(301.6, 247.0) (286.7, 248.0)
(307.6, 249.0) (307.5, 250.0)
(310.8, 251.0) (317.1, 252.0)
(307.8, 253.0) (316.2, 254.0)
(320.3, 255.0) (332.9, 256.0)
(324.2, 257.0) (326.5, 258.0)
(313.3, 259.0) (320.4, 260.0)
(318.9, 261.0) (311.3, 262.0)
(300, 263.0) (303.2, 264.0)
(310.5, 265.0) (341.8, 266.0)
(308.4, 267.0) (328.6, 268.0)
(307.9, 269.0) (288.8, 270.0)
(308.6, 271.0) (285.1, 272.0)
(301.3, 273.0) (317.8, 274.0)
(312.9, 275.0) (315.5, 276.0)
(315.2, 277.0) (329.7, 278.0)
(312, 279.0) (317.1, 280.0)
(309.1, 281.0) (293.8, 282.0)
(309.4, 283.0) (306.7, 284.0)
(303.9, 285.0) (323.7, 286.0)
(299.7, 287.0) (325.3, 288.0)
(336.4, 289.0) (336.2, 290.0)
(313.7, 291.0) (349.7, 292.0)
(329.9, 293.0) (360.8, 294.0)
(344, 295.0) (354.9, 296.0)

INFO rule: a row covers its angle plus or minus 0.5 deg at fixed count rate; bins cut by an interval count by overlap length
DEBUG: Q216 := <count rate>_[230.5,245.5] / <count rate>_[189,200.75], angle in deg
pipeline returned 0.63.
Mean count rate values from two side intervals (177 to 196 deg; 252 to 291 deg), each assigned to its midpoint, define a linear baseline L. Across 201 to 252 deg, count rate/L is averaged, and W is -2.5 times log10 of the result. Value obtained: 0.24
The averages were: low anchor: 383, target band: 282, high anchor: 314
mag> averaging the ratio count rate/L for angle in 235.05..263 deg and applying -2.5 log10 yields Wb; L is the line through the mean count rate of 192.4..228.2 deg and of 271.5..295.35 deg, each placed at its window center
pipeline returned 0.076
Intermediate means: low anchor 323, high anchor 319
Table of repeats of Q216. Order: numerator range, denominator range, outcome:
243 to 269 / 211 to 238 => 1.24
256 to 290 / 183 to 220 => 0.86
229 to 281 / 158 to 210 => 0.84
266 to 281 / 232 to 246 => 1.15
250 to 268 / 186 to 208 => 0.79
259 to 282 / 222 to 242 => 1.26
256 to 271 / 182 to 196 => 0.77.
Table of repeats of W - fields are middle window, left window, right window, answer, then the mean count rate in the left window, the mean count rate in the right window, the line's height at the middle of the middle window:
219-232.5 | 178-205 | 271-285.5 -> 0.47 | 395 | 309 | 361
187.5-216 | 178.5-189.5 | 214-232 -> -0.18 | 376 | 244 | 316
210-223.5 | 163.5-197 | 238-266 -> 0.21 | 346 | 305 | 326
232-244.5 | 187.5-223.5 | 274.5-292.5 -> 0.25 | 348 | 317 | 335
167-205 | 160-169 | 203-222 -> -0.13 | 334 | 299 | 318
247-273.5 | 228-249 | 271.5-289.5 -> -0.08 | 267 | 312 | 290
